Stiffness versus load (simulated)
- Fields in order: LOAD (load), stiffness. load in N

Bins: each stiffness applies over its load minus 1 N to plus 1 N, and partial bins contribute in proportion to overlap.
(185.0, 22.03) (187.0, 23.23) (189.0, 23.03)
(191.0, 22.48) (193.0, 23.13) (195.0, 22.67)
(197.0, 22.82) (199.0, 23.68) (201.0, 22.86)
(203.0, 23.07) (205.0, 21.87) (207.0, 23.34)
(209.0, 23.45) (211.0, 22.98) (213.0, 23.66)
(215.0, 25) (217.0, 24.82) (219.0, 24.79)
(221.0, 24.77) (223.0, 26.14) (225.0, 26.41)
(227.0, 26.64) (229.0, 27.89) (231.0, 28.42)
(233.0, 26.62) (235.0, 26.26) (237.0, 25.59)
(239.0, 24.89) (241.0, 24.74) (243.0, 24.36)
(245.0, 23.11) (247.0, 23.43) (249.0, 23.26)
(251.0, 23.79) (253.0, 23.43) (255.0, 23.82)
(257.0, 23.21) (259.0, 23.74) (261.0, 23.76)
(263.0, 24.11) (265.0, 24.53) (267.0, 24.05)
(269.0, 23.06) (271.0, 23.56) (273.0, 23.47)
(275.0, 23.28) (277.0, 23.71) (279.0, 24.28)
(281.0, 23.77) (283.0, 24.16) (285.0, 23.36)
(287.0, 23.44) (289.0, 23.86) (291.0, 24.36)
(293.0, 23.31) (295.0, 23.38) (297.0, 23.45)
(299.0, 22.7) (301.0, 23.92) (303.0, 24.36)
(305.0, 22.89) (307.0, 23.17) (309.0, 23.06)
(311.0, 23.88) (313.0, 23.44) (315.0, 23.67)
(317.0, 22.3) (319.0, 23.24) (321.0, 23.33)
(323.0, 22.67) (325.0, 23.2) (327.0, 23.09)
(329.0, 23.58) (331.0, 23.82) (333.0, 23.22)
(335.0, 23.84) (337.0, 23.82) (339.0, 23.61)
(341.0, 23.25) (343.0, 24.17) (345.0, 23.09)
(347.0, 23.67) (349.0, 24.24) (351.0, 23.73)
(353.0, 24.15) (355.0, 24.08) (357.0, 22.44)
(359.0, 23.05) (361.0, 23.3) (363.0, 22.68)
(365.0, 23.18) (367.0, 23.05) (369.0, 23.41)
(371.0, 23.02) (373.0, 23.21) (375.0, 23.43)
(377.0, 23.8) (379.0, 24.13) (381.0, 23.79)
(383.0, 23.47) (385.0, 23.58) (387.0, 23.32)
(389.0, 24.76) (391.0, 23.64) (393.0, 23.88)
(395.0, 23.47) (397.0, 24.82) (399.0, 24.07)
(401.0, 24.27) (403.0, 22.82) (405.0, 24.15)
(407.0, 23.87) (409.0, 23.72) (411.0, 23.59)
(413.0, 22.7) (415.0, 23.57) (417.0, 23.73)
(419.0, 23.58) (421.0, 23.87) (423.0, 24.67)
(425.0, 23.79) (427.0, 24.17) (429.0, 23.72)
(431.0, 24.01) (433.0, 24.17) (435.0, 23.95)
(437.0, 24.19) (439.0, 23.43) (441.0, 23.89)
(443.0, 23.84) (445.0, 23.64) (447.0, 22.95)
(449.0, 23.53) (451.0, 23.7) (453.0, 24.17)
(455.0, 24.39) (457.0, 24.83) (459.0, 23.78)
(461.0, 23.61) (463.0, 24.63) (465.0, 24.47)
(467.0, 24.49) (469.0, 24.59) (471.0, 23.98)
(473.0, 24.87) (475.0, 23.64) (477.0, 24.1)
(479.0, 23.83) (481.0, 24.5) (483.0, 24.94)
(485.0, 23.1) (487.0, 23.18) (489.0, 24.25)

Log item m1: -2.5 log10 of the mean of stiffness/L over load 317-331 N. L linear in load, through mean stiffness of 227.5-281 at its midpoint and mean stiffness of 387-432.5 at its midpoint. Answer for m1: 0.05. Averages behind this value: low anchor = 24.4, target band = 23.2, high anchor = 23.8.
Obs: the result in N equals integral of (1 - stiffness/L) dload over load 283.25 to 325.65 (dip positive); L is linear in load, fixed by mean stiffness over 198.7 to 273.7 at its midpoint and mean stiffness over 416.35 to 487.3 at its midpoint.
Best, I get 1.5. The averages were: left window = 24.4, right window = 24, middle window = 23.4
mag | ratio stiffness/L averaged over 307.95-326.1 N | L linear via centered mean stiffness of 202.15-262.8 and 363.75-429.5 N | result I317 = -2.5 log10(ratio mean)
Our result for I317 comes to 0.042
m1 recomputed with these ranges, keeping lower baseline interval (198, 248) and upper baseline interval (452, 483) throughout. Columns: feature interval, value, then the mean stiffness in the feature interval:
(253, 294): 0.04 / 23.7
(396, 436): 0.02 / 23.9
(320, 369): 0.05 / 23.4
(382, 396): 0.03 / 23.7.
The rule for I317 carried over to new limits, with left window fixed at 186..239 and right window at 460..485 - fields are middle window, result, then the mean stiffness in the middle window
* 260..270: 0.023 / 23.9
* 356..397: 0.039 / 23.5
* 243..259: 0.041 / 23.5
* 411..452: 0.024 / 23.8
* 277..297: 0.029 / 23.8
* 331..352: 0.031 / 23.7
